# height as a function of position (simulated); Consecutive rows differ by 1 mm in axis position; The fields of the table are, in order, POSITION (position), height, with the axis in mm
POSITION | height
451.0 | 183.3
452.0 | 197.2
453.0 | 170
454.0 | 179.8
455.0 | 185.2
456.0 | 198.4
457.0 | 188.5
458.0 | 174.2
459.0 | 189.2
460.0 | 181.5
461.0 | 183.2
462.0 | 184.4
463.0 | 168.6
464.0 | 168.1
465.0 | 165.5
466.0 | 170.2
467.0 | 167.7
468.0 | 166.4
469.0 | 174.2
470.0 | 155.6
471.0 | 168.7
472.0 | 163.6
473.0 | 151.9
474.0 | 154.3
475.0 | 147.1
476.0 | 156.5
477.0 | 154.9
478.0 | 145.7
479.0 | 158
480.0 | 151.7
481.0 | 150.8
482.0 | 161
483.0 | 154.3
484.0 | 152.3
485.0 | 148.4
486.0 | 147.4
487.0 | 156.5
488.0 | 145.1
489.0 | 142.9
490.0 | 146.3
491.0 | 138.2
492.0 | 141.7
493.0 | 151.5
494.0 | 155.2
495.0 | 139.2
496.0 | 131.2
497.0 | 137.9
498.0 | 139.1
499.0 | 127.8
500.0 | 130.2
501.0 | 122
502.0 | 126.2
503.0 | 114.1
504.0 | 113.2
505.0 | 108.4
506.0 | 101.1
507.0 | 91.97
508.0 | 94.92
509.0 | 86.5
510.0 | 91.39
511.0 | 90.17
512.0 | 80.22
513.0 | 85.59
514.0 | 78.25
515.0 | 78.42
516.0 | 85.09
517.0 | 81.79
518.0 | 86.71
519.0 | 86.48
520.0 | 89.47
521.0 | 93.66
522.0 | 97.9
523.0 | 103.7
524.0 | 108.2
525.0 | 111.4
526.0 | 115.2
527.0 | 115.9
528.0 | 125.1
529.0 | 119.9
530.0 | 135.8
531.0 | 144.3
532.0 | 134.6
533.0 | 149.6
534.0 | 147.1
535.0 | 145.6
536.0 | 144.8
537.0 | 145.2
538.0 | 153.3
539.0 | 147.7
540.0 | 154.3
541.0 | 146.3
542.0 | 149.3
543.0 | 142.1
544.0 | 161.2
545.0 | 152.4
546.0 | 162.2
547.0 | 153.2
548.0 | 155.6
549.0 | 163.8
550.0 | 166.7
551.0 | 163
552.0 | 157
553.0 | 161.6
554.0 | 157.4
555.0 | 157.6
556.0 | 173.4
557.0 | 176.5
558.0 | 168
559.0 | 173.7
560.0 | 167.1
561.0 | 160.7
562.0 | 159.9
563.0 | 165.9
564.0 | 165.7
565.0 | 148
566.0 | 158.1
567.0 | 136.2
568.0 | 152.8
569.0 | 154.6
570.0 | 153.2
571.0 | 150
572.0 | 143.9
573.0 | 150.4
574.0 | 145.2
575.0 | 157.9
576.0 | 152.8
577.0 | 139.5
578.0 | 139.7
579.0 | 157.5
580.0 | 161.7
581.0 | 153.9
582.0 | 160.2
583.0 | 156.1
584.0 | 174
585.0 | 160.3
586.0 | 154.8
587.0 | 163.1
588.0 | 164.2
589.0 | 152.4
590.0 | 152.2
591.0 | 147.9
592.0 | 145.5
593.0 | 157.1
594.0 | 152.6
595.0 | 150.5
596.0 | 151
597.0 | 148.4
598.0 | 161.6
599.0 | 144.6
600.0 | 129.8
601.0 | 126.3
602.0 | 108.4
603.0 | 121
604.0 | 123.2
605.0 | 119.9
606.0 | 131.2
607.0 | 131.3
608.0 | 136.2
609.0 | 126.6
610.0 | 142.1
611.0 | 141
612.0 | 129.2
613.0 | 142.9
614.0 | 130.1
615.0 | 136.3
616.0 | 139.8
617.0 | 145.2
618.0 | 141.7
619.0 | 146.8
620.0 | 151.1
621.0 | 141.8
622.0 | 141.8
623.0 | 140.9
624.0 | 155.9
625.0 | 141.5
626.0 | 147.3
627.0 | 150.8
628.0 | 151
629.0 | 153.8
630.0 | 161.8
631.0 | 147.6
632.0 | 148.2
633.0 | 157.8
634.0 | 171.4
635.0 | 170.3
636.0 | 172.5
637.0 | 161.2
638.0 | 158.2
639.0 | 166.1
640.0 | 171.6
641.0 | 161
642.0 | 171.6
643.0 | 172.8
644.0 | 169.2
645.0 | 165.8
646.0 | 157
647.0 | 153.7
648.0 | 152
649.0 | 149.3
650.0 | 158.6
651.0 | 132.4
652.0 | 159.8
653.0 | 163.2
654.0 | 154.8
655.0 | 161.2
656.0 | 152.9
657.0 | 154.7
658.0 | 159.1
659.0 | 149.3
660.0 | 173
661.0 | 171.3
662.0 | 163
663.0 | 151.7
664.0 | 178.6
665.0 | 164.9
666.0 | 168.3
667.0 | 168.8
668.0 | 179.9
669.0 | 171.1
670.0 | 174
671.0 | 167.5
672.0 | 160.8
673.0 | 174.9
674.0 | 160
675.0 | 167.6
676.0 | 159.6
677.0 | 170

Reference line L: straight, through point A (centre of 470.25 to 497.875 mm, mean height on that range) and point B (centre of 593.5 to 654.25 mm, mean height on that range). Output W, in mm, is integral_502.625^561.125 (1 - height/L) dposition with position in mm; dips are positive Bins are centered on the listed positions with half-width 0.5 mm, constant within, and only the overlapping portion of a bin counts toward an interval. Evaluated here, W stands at 8.1 mm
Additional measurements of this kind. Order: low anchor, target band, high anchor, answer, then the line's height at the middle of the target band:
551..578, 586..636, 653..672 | 4.9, 161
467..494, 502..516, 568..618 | 5.3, 151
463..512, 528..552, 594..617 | -1.9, 138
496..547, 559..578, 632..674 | -2.7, 135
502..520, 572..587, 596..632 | -3.7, 124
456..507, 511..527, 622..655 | 6.3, 153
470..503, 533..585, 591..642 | -3.4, 146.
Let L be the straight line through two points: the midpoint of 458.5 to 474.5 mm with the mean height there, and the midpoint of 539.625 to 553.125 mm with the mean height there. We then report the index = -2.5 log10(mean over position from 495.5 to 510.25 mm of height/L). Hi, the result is 0.38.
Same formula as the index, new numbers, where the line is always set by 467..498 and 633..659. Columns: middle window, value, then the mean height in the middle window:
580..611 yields 0.09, 145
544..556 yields -0.03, 160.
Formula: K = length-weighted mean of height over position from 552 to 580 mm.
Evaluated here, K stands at 157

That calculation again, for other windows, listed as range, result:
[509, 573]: 136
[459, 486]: 162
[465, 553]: 134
